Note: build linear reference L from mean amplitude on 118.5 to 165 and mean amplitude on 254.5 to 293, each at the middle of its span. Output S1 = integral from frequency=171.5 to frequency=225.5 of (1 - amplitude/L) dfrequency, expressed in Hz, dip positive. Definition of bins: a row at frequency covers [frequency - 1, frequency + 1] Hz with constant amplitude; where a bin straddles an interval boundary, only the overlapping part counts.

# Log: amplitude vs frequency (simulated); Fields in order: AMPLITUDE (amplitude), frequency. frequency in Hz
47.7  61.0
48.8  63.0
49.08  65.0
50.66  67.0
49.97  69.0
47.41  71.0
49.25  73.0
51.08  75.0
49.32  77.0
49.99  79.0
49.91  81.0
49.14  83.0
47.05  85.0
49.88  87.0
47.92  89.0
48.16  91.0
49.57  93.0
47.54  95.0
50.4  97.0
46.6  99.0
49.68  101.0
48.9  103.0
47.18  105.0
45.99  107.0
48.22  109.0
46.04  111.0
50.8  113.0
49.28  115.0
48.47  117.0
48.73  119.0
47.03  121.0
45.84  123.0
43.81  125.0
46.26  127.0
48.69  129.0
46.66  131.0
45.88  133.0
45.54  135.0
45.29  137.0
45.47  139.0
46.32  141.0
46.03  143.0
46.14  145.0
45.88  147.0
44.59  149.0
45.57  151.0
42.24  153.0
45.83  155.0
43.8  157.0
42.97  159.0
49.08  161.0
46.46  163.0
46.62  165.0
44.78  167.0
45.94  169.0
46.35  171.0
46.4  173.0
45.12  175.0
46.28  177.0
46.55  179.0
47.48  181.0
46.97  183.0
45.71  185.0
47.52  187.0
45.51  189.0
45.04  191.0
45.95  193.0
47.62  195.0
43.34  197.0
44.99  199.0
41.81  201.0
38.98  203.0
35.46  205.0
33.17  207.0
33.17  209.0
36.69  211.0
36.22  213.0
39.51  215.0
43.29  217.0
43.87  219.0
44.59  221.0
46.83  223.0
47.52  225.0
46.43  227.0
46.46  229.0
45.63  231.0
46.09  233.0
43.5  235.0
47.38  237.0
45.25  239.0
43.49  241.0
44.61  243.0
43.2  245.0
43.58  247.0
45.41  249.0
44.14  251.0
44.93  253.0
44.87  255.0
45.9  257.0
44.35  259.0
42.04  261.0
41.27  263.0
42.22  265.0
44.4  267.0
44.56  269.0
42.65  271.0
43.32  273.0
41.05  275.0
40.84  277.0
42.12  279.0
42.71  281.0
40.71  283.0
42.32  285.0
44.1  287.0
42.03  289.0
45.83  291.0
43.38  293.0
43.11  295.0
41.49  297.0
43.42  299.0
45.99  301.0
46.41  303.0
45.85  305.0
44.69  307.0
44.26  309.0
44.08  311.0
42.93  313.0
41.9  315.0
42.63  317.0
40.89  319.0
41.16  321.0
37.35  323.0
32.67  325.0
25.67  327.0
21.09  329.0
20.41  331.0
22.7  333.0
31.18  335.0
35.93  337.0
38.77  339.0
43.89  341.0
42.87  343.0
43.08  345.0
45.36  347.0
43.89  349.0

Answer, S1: 1.8 Hz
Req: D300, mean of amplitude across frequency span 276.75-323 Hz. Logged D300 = 43.1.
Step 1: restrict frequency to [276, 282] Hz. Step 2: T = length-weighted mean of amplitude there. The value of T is 41.9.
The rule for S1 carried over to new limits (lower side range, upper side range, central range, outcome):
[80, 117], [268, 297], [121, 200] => 1.2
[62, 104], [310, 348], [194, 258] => -2.0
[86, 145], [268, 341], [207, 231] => 0.7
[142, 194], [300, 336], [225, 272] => -3.7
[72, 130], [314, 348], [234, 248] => -1.3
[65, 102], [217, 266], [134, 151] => 0.6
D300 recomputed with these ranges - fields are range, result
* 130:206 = 45.2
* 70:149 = 47.7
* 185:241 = 43.1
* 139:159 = 45.1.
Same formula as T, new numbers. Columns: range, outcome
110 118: 48.6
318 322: 41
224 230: 46.8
